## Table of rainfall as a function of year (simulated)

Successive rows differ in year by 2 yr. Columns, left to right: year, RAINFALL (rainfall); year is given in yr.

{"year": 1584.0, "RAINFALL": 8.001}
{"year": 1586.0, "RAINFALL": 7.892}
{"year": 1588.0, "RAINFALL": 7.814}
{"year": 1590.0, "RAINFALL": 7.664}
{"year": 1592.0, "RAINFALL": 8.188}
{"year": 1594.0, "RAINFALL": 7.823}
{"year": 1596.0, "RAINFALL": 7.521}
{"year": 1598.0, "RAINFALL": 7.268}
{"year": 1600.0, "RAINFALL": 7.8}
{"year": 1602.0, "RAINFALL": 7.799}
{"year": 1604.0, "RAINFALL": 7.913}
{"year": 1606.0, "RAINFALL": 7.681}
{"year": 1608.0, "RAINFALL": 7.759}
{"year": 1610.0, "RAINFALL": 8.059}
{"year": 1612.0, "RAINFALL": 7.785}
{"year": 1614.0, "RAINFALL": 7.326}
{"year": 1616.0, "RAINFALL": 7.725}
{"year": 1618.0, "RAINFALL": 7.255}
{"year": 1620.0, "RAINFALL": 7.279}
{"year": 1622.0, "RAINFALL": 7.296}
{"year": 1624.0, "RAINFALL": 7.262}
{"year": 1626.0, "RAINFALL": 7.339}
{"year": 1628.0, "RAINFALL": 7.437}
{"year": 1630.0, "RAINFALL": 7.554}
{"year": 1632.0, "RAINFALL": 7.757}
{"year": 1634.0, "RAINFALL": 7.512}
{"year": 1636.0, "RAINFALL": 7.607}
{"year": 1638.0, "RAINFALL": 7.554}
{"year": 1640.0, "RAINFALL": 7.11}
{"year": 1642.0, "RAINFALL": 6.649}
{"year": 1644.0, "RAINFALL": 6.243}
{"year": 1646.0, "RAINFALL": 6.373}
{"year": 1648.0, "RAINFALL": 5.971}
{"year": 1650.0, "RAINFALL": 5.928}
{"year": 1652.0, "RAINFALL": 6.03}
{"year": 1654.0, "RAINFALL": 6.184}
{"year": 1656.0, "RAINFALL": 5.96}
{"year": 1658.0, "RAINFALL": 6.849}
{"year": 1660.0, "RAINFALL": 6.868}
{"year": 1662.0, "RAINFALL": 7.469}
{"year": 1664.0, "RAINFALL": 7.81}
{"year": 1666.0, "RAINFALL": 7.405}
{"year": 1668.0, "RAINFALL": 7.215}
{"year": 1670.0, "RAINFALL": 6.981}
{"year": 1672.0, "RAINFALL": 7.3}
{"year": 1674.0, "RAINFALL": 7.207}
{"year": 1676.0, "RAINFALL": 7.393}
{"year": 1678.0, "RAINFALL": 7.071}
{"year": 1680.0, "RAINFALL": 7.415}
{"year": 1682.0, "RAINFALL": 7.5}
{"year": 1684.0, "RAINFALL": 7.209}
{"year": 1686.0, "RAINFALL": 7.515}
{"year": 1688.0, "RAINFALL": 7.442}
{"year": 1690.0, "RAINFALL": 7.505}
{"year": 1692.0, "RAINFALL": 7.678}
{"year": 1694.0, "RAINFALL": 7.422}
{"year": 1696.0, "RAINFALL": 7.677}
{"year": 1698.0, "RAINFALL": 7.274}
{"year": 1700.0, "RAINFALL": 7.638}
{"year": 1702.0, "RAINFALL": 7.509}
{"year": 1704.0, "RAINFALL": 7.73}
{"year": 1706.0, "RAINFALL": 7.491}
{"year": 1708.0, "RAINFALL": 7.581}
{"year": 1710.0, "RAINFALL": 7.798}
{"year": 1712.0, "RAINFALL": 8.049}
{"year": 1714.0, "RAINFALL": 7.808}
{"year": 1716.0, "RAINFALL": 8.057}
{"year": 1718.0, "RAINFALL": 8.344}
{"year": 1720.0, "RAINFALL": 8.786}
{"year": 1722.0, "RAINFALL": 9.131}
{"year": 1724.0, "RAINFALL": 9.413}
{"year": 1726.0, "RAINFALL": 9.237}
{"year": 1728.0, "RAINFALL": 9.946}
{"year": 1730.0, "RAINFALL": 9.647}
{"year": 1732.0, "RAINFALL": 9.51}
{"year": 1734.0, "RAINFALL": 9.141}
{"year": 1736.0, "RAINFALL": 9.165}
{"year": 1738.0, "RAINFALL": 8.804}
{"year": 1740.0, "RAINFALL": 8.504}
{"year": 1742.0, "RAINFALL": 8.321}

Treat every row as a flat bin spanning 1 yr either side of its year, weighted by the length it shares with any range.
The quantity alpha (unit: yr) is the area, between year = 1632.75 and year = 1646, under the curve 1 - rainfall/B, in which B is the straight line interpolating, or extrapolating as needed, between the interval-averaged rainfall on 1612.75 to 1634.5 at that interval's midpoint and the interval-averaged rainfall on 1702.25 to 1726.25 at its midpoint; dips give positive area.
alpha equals 0.9 yr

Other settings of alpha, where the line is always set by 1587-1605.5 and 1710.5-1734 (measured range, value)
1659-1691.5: 4.33 yr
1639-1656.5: 4.12 yr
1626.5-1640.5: 1.00 yr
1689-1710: 2.71 yr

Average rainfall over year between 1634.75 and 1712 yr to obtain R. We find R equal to 7.16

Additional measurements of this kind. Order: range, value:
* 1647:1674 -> 6.78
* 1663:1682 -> 7.32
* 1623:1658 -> 6.85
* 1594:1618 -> 7.68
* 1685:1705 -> 7.54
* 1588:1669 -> 7.26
